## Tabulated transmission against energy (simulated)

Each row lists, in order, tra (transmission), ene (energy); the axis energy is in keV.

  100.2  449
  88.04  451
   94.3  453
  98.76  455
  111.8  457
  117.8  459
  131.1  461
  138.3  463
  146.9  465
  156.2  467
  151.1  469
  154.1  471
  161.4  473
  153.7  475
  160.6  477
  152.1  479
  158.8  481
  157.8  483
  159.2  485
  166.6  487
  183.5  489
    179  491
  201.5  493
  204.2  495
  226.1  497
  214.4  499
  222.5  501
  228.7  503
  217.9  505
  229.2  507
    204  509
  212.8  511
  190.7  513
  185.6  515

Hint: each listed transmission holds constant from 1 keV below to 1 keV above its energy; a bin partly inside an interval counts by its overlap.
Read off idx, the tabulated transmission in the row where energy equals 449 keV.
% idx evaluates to 100.2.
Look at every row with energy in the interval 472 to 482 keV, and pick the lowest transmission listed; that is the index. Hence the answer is 152.1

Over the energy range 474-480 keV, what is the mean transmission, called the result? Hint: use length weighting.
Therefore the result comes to 155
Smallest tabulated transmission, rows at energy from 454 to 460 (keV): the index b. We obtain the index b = 98.76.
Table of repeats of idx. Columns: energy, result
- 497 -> 226.1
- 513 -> 190.7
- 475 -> 153.7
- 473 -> 161.4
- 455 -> 98.76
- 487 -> 166.6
